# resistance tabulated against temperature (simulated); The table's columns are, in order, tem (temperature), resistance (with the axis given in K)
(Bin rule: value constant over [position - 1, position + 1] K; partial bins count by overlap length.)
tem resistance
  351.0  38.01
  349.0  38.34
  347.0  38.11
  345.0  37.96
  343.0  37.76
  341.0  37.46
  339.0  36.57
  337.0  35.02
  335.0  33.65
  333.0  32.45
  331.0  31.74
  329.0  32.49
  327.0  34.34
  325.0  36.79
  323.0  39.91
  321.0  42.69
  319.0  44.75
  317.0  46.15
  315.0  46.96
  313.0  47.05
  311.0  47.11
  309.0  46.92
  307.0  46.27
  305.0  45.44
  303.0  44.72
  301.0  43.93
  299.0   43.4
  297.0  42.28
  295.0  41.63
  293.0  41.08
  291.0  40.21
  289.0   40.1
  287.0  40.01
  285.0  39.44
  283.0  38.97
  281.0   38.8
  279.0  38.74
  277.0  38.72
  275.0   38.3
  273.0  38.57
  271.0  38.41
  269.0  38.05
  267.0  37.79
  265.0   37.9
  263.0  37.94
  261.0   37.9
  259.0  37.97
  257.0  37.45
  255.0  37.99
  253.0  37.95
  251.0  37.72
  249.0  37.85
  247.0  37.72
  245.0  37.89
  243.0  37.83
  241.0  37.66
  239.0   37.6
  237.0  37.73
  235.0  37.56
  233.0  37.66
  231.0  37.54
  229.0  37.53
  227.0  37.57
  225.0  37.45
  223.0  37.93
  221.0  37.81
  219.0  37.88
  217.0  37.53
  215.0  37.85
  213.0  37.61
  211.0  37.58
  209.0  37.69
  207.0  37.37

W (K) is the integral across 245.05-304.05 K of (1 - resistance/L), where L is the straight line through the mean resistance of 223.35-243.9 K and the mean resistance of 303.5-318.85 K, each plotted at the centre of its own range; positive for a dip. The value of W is 4.1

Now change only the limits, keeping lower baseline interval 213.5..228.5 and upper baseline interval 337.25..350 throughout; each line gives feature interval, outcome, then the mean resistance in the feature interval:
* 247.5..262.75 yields -0.1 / 37.8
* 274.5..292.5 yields -0.8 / 39.3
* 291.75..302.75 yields -1.5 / 42.6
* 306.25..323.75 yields -3.6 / 45.4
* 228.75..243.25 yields 0.0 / 37.6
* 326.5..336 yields 1.2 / 32.9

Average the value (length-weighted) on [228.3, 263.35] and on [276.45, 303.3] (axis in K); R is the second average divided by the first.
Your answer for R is 1.08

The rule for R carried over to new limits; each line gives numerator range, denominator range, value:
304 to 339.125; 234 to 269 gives 1.07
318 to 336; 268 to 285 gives 0.95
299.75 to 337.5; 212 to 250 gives 1.09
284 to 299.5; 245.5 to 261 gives 1.08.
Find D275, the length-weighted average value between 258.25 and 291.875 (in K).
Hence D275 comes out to 38.7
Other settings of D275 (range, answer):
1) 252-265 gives 37.9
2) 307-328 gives 43.4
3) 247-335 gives 40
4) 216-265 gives 37.7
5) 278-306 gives 41.3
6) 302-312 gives 46.1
